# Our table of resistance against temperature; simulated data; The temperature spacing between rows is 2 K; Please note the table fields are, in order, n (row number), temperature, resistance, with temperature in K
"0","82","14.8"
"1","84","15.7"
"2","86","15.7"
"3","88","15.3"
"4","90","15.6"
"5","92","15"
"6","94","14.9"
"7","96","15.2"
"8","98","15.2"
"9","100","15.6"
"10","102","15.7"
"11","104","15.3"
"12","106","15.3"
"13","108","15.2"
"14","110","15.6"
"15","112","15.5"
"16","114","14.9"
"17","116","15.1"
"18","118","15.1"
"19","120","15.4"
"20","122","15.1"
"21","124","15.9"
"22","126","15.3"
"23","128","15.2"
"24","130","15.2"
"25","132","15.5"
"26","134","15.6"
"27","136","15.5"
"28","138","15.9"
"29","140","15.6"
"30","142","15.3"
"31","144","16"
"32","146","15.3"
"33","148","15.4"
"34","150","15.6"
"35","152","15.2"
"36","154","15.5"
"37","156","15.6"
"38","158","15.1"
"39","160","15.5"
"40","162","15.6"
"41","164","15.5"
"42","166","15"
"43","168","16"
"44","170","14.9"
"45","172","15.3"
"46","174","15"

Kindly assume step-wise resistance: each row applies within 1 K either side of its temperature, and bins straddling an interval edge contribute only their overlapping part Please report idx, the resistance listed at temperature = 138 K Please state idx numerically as 15.9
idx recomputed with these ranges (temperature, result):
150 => 15.6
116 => 15.1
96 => 15.2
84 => 15.7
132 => 15.5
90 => 15.6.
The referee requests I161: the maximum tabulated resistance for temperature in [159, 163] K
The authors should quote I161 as 15.6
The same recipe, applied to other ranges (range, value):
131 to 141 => 15.9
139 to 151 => 16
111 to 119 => 15.5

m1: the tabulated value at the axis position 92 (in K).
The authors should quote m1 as 15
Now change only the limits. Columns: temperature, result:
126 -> 15.3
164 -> 15.5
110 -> 15.6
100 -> 15.6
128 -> 15.2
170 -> 14.9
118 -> 15.1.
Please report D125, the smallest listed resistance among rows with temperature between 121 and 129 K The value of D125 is 15.1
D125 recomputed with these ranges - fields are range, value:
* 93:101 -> 14.9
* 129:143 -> 15.2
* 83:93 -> 15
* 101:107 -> 15.3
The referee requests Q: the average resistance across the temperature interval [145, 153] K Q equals 15.4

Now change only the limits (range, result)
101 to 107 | 15.4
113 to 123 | 15.1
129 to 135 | 15.4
